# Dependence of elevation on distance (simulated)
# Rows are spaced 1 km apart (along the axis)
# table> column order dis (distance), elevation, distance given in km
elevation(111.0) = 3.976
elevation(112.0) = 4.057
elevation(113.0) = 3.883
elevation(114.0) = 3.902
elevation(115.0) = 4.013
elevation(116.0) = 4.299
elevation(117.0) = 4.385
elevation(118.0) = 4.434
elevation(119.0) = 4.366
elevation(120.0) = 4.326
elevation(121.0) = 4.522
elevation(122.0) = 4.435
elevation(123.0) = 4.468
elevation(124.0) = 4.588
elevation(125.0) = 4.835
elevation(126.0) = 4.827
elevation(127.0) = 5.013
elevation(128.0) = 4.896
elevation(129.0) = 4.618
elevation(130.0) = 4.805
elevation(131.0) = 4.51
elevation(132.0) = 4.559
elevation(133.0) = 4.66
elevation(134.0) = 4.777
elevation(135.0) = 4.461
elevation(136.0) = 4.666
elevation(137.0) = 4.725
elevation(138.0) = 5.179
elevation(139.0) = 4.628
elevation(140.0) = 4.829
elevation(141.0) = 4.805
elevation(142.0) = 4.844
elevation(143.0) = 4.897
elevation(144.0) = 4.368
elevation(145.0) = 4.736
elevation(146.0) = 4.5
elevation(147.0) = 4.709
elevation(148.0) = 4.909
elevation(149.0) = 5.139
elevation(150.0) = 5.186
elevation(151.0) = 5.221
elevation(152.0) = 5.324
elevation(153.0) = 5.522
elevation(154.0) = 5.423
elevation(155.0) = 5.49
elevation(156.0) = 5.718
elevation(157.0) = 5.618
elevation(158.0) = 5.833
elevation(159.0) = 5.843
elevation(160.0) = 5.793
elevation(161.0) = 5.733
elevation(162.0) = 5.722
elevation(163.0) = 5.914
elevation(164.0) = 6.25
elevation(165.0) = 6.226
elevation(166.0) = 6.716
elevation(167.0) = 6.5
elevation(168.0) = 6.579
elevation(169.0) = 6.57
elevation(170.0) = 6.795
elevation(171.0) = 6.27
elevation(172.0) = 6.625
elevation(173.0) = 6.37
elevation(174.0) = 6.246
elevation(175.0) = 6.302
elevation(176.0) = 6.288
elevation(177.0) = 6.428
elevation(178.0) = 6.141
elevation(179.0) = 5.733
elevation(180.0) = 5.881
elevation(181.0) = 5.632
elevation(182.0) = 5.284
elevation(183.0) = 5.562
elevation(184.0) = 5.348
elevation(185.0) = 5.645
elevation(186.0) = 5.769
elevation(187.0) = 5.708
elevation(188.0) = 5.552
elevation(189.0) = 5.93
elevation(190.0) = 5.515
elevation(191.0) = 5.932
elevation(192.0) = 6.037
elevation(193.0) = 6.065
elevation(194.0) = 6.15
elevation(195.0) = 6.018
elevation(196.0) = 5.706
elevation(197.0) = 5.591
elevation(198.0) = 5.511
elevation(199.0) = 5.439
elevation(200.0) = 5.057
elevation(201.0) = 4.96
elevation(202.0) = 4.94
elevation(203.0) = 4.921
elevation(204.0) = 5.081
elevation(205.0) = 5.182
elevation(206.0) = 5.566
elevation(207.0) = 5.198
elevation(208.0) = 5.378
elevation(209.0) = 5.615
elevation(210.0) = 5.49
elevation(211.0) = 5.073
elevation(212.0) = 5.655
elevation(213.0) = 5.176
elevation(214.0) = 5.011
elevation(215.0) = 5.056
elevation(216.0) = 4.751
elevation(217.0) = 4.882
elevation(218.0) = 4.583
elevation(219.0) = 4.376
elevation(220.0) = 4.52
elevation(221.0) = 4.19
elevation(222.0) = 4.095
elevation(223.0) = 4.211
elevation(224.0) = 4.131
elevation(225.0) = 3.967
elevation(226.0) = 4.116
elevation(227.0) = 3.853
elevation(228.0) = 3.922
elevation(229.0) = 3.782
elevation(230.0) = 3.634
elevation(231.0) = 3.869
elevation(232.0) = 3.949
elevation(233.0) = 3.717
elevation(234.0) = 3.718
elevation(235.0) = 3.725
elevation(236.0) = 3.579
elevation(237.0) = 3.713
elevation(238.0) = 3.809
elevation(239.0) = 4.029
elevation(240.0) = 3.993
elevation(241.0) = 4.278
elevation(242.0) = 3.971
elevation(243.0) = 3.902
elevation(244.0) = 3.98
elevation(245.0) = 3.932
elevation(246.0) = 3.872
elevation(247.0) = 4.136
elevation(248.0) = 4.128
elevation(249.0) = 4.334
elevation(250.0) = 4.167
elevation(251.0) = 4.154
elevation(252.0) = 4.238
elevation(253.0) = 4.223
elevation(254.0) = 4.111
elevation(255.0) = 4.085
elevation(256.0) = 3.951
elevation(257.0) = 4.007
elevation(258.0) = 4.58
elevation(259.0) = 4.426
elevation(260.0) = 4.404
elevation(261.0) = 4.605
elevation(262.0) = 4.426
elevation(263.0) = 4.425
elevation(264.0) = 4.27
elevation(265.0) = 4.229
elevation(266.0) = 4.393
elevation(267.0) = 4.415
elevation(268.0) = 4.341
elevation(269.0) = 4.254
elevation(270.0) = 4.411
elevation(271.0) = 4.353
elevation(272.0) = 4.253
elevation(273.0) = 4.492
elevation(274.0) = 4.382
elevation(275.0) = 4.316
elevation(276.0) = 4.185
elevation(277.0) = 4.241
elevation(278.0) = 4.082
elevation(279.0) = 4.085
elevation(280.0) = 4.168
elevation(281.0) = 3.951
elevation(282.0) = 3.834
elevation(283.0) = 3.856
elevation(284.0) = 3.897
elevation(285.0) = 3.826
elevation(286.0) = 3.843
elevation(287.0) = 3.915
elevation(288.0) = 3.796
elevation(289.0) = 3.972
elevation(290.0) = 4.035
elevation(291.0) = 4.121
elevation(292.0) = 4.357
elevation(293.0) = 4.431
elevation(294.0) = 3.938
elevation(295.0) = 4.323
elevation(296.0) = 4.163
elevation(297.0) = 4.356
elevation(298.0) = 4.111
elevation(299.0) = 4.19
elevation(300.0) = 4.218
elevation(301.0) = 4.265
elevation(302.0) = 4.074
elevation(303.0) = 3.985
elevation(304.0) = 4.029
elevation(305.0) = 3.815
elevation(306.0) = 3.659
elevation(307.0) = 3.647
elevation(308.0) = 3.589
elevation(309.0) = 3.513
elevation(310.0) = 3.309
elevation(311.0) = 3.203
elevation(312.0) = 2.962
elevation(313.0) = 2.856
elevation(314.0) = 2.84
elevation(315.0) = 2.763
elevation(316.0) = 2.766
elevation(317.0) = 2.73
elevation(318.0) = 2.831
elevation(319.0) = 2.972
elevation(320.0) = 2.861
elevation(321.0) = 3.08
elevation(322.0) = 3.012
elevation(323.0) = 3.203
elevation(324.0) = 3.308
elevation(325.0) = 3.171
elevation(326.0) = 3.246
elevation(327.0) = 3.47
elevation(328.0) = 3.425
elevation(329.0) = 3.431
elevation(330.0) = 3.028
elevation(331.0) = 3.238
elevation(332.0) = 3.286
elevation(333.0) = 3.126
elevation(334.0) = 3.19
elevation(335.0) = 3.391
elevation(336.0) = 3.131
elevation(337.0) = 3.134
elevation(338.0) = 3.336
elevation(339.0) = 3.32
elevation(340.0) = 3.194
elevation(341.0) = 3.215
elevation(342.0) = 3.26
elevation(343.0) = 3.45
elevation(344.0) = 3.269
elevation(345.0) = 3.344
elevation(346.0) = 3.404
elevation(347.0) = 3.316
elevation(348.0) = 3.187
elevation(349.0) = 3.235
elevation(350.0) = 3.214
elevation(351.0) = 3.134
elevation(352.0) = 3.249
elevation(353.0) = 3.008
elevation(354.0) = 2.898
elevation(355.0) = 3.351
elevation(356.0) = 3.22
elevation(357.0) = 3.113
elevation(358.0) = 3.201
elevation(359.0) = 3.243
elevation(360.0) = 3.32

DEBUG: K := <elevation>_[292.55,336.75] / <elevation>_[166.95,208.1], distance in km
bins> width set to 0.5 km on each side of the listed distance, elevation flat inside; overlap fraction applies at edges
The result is 0.60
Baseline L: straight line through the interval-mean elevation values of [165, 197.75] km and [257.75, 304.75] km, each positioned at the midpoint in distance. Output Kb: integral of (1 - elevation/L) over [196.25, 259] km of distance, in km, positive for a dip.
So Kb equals 9.0 km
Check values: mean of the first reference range 6.03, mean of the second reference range 4.19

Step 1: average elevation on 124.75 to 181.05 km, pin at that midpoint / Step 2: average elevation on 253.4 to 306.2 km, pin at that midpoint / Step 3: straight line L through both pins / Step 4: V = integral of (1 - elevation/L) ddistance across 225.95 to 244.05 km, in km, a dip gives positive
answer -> 2.98 km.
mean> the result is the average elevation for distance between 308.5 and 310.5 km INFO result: 3.41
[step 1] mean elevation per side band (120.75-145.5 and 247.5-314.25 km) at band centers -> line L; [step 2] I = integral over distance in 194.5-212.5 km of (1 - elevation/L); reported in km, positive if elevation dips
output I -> -3.90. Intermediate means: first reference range 4.71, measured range 5.35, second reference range 4.06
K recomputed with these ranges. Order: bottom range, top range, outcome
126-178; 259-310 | 0.76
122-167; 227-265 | 0.79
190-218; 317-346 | 0.60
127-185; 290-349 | 0.63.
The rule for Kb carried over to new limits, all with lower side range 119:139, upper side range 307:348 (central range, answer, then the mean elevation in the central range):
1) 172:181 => -3.9 km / 6.17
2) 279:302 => -4.1 km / 4.07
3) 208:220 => -3.0 km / 5.05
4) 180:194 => -4.9 km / 5.71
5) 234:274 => -4.7 km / 4.17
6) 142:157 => -1.9 km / 5.09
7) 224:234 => 0.1 km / 3.87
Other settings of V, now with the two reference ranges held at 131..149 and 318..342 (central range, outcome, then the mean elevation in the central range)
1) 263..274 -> -1.9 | 4.35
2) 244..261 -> -1.6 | 4.18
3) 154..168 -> -4.3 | 5.95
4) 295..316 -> -1.7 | 3.67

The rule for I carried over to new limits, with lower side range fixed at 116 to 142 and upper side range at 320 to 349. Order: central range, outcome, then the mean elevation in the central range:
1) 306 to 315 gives 0.5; 3.24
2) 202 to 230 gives -4.5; 4.72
